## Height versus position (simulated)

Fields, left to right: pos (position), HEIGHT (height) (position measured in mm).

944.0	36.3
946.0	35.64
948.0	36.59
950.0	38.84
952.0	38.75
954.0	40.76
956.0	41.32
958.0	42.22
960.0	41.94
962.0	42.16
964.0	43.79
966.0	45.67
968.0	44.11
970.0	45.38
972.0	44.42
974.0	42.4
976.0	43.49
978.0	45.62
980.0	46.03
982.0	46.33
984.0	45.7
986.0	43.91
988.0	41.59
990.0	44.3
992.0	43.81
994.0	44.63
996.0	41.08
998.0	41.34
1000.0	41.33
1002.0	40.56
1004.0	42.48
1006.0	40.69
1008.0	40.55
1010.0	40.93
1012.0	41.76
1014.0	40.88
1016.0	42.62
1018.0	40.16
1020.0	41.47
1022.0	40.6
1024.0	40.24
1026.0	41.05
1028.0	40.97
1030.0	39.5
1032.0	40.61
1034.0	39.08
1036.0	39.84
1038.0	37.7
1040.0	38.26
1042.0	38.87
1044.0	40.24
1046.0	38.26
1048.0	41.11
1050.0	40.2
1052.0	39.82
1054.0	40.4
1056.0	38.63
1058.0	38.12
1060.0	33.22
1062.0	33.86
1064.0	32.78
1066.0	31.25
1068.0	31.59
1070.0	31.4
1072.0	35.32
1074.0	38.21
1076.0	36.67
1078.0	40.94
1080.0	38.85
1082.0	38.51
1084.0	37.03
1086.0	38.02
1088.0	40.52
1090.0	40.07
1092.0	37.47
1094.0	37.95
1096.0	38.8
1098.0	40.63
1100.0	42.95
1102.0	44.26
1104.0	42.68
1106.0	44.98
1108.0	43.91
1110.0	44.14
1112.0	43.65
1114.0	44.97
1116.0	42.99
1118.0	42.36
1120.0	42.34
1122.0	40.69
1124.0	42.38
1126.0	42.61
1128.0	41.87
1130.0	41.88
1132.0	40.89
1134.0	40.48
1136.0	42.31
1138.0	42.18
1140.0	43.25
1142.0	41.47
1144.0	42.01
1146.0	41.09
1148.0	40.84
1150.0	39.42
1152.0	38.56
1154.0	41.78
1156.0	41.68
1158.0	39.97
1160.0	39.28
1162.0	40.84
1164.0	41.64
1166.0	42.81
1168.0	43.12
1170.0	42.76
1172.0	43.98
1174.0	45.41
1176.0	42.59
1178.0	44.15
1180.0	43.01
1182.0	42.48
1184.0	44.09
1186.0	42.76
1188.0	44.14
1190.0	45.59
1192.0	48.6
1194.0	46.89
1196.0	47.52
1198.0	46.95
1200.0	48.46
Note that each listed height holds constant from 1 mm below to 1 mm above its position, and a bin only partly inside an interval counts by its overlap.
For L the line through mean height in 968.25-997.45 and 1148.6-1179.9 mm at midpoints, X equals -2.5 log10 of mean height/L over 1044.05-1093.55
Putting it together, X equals 0.16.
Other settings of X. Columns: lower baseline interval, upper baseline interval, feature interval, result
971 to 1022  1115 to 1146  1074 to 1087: 0.11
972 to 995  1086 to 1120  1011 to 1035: 0.07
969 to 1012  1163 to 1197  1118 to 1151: 0.06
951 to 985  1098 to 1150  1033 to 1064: 0.12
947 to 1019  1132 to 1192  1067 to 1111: 0.08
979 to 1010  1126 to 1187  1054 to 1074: 0.22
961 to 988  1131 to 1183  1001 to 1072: 0.13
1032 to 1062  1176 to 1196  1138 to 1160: 0.05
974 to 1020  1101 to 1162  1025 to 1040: 0.07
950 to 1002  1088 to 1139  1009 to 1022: 0.04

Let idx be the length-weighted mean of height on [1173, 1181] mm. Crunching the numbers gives 43.8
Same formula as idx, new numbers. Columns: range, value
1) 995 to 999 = 41.2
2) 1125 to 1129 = 42.2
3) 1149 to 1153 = 39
